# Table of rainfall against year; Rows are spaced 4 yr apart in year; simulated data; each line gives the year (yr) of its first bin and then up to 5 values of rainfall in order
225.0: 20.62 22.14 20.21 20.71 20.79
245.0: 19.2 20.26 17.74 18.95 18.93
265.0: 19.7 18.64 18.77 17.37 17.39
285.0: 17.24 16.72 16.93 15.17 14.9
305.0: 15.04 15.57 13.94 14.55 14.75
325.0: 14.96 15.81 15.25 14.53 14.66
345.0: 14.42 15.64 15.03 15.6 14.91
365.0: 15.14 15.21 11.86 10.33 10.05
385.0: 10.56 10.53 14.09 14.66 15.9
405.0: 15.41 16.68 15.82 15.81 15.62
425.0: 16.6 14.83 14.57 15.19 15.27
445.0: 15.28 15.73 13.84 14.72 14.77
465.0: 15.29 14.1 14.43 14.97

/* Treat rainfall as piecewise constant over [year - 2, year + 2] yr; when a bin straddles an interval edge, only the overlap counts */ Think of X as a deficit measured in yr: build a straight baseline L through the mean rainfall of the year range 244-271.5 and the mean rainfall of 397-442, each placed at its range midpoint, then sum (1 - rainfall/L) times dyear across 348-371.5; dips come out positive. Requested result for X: 2.4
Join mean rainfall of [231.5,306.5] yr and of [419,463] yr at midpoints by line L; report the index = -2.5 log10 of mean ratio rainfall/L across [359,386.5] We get 0.28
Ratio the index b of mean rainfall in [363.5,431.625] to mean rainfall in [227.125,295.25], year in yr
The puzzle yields 0.74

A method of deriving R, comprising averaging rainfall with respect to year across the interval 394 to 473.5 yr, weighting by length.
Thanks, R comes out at 15.2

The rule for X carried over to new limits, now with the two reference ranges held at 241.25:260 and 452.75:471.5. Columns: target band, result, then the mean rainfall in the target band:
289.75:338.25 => 7.22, 15.2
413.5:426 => -0.33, 15.9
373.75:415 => 6.88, 13.4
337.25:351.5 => 1.91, 14.9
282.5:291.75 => 0.71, 17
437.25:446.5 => -0.13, 15.3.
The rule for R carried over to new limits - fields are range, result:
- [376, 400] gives 11.9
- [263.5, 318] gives 16.6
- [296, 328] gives 14.9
